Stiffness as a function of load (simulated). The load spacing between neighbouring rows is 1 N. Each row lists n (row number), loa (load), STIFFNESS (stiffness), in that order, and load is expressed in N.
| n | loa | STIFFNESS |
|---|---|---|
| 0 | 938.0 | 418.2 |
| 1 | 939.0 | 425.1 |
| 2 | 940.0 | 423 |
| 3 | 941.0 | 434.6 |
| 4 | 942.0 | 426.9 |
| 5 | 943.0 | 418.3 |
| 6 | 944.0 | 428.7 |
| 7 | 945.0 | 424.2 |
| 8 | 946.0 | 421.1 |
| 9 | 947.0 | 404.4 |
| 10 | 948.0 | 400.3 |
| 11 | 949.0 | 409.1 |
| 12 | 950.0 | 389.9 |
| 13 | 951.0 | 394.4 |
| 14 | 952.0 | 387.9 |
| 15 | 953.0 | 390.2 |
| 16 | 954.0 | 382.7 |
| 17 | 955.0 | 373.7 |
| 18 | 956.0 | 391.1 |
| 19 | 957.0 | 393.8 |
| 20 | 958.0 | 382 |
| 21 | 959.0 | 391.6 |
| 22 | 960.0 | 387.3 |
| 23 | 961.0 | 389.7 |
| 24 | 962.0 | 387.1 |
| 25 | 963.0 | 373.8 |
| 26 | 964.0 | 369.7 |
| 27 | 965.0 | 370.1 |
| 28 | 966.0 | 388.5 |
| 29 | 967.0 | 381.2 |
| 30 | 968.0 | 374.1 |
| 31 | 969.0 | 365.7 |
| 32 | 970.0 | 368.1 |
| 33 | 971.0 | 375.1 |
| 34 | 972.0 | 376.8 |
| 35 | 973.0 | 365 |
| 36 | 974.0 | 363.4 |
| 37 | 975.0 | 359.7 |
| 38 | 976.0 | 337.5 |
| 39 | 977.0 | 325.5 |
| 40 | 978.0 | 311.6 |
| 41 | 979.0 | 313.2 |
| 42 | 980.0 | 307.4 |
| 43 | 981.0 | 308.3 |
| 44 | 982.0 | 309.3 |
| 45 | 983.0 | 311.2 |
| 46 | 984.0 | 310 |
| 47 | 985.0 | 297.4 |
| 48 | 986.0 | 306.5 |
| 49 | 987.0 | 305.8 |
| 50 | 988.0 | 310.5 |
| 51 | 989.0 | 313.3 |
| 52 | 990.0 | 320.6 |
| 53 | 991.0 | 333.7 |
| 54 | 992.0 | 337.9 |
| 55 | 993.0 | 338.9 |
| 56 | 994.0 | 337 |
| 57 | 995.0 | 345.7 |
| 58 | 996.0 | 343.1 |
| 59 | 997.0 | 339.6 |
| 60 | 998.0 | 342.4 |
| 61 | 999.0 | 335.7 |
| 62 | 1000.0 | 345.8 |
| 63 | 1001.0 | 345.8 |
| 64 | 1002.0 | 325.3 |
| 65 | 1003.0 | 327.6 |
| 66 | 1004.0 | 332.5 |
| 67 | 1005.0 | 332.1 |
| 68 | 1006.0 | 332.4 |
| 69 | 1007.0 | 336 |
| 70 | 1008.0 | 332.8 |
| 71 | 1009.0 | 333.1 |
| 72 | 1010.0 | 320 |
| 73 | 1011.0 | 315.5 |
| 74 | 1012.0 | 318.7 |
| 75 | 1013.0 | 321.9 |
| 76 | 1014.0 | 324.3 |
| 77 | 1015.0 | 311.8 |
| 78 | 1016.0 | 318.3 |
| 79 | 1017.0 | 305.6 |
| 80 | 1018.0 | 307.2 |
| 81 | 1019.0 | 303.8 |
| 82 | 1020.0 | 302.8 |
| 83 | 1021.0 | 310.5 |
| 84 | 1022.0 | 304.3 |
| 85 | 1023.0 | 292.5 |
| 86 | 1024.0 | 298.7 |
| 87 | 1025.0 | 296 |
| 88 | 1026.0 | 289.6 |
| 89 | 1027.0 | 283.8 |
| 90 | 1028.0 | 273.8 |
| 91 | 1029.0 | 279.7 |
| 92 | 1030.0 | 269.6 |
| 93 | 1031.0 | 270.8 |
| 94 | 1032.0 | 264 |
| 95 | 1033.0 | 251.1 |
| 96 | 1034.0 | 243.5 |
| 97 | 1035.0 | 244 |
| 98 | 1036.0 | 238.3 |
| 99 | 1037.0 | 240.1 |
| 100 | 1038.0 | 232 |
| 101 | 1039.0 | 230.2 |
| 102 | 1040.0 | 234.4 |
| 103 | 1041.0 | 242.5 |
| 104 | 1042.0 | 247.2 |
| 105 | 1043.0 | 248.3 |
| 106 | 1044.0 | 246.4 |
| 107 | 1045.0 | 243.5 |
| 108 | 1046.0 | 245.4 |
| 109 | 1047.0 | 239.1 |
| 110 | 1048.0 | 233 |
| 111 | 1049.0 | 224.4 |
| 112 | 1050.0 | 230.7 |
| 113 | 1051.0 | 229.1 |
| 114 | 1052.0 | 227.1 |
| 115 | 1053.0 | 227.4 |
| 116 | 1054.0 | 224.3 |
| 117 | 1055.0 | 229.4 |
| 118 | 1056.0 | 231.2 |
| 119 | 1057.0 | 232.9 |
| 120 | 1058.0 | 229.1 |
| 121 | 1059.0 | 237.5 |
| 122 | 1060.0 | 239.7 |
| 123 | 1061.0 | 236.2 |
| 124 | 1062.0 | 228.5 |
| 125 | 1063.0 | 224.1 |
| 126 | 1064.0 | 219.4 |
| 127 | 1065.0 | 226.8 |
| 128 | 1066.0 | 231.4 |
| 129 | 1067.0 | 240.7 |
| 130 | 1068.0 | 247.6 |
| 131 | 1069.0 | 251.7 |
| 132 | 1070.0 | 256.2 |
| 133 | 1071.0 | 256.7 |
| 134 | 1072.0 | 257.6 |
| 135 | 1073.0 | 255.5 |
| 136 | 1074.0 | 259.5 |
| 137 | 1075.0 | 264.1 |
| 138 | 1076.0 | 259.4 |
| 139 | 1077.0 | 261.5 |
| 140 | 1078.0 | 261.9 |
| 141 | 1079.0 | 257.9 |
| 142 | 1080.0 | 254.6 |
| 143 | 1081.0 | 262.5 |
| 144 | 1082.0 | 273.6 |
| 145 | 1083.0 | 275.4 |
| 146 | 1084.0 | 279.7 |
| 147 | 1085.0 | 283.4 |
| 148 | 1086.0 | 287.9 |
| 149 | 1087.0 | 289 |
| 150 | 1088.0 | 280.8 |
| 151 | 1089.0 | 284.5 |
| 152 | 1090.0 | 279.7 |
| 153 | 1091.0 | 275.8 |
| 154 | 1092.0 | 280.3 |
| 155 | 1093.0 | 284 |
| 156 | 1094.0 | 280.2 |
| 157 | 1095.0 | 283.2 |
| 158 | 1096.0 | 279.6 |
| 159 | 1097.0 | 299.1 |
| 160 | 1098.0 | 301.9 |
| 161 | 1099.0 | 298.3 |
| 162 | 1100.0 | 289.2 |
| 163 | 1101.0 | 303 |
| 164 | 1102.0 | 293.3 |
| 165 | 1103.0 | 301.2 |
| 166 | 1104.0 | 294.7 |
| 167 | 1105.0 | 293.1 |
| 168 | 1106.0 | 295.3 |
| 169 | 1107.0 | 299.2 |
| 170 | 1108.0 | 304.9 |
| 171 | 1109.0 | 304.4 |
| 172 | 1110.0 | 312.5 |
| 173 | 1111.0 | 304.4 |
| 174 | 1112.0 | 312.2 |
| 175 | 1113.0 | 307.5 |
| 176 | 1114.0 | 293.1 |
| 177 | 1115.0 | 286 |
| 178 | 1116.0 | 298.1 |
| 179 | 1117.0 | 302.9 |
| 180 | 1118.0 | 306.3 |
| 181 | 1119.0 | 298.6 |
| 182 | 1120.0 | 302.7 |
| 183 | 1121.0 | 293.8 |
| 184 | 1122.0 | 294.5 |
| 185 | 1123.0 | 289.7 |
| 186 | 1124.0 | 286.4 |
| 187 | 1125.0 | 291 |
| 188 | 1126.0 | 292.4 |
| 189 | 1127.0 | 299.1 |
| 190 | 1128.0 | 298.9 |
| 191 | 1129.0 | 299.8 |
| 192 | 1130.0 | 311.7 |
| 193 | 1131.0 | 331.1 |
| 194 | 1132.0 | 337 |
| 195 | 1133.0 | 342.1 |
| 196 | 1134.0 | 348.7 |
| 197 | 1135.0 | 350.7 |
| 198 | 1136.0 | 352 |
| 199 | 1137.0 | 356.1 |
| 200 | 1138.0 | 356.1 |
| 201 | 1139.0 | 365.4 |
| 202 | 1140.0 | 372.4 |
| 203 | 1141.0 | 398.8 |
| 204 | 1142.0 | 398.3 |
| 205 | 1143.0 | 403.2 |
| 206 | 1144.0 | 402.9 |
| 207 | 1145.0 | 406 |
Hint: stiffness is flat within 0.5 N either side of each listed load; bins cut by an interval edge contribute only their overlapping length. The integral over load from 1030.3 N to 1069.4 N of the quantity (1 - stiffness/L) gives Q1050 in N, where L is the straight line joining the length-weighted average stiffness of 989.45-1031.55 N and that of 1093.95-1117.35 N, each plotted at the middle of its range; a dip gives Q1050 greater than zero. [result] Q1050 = 9.06 N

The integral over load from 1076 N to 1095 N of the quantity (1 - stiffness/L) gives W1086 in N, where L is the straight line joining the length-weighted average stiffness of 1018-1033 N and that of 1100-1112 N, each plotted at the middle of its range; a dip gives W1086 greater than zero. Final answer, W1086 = 1.4 N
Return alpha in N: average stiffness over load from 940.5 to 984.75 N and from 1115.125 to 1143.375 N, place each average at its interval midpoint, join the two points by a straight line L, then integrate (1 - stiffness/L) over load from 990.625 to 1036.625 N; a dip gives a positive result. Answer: 6.41 N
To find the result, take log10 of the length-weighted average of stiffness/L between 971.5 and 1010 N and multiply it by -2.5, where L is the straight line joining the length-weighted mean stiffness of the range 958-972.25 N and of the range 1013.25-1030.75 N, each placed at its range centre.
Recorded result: 0.04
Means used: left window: 379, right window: 298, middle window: 330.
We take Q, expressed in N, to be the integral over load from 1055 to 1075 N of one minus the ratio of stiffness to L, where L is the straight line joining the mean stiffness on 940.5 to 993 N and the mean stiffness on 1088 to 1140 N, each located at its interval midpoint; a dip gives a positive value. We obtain 5.2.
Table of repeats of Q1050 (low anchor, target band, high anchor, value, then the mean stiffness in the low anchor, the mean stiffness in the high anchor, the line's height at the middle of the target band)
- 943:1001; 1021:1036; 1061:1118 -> 2.1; 359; 276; 319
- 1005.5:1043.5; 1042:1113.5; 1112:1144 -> 10.0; 286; 326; 306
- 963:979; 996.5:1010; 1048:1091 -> -0.4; 361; 250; 325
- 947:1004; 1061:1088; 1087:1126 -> 4.5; 353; 294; 309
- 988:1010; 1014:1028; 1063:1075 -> 0.2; 334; 246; 306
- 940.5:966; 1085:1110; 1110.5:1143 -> 3.3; 397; 322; 335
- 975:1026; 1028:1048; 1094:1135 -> 4.2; 321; 302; 315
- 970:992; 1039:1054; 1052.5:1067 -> 0.6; 328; 230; 247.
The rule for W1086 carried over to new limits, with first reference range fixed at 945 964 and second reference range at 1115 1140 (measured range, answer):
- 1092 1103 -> 1.3 N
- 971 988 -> 2.4 N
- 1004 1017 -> 1.5 N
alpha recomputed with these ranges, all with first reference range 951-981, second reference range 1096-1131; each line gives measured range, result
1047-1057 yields 3.0 N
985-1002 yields 1.2 N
